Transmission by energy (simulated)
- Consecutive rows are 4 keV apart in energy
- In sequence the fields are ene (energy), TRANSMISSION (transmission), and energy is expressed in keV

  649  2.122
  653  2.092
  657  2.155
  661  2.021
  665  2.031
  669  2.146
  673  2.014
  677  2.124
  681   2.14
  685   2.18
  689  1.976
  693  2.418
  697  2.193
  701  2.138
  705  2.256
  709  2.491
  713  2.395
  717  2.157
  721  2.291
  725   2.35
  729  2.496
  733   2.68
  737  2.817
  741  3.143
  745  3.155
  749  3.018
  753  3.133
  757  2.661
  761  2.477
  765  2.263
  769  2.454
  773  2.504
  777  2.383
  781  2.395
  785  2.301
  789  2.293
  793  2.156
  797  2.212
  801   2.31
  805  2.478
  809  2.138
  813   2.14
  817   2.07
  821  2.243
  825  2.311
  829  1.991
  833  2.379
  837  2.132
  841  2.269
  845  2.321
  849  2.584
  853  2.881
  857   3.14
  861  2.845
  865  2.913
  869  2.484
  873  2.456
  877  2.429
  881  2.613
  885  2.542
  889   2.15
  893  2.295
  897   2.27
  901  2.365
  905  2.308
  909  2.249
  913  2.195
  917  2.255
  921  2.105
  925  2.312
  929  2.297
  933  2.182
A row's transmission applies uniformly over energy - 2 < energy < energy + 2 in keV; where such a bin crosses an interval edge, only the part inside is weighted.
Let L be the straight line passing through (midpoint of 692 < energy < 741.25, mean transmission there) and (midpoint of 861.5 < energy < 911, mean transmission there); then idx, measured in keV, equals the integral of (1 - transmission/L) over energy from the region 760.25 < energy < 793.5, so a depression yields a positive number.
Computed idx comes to 0.9 keV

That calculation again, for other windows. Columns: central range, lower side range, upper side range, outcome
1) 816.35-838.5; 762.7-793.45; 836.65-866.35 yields 3.1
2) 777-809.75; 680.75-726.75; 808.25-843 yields -1.4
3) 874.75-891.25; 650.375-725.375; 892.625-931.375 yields -1.3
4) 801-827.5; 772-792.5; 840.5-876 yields 2.7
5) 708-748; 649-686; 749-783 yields -3.7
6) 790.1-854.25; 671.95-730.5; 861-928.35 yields 1.4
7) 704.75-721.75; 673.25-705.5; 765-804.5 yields -0.9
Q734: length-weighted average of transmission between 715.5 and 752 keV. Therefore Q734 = 2.7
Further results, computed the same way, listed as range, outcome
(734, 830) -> 2.47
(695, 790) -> 2.52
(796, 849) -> 2.24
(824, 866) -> 2.52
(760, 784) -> 2.41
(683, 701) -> 2.19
